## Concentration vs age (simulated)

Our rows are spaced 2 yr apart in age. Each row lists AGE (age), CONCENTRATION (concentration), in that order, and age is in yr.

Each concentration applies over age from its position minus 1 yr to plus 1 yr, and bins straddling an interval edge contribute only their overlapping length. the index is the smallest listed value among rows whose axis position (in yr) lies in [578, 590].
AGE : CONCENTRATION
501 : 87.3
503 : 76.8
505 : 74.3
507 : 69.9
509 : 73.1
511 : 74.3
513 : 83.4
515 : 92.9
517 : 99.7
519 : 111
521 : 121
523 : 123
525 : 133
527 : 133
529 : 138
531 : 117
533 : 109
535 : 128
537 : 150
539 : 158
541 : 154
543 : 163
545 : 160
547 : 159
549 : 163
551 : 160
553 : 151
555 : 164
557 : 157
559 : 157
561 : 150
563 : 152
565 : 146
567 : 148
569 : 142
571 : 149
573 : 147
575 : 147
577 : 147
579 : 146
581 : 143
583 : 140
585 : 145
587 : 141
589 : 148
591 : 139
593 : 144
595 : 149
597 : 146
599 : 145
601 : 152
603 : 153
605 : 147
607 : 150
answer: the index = 140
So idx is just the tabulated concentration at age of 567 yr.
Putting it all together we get 148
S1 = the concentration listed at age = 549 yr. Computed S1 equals 163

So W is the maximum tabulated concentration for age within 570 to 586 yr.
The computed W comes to 149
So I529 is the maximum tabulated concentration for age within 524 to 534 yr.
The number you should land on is 138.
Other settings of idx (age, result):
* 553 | 151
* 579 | 146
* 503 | 76.8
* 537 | 150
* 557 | 157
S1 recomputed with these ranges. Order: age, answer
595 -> 149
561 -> 150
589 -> 148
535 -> 128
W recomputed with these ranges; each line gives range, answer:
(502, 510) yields 76.8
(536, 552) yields 163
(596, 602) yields 152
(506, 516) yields 92.9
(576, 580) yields 147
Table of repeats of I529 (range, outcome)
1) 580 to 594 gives 148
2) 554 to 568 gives 164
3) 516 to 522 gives 121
